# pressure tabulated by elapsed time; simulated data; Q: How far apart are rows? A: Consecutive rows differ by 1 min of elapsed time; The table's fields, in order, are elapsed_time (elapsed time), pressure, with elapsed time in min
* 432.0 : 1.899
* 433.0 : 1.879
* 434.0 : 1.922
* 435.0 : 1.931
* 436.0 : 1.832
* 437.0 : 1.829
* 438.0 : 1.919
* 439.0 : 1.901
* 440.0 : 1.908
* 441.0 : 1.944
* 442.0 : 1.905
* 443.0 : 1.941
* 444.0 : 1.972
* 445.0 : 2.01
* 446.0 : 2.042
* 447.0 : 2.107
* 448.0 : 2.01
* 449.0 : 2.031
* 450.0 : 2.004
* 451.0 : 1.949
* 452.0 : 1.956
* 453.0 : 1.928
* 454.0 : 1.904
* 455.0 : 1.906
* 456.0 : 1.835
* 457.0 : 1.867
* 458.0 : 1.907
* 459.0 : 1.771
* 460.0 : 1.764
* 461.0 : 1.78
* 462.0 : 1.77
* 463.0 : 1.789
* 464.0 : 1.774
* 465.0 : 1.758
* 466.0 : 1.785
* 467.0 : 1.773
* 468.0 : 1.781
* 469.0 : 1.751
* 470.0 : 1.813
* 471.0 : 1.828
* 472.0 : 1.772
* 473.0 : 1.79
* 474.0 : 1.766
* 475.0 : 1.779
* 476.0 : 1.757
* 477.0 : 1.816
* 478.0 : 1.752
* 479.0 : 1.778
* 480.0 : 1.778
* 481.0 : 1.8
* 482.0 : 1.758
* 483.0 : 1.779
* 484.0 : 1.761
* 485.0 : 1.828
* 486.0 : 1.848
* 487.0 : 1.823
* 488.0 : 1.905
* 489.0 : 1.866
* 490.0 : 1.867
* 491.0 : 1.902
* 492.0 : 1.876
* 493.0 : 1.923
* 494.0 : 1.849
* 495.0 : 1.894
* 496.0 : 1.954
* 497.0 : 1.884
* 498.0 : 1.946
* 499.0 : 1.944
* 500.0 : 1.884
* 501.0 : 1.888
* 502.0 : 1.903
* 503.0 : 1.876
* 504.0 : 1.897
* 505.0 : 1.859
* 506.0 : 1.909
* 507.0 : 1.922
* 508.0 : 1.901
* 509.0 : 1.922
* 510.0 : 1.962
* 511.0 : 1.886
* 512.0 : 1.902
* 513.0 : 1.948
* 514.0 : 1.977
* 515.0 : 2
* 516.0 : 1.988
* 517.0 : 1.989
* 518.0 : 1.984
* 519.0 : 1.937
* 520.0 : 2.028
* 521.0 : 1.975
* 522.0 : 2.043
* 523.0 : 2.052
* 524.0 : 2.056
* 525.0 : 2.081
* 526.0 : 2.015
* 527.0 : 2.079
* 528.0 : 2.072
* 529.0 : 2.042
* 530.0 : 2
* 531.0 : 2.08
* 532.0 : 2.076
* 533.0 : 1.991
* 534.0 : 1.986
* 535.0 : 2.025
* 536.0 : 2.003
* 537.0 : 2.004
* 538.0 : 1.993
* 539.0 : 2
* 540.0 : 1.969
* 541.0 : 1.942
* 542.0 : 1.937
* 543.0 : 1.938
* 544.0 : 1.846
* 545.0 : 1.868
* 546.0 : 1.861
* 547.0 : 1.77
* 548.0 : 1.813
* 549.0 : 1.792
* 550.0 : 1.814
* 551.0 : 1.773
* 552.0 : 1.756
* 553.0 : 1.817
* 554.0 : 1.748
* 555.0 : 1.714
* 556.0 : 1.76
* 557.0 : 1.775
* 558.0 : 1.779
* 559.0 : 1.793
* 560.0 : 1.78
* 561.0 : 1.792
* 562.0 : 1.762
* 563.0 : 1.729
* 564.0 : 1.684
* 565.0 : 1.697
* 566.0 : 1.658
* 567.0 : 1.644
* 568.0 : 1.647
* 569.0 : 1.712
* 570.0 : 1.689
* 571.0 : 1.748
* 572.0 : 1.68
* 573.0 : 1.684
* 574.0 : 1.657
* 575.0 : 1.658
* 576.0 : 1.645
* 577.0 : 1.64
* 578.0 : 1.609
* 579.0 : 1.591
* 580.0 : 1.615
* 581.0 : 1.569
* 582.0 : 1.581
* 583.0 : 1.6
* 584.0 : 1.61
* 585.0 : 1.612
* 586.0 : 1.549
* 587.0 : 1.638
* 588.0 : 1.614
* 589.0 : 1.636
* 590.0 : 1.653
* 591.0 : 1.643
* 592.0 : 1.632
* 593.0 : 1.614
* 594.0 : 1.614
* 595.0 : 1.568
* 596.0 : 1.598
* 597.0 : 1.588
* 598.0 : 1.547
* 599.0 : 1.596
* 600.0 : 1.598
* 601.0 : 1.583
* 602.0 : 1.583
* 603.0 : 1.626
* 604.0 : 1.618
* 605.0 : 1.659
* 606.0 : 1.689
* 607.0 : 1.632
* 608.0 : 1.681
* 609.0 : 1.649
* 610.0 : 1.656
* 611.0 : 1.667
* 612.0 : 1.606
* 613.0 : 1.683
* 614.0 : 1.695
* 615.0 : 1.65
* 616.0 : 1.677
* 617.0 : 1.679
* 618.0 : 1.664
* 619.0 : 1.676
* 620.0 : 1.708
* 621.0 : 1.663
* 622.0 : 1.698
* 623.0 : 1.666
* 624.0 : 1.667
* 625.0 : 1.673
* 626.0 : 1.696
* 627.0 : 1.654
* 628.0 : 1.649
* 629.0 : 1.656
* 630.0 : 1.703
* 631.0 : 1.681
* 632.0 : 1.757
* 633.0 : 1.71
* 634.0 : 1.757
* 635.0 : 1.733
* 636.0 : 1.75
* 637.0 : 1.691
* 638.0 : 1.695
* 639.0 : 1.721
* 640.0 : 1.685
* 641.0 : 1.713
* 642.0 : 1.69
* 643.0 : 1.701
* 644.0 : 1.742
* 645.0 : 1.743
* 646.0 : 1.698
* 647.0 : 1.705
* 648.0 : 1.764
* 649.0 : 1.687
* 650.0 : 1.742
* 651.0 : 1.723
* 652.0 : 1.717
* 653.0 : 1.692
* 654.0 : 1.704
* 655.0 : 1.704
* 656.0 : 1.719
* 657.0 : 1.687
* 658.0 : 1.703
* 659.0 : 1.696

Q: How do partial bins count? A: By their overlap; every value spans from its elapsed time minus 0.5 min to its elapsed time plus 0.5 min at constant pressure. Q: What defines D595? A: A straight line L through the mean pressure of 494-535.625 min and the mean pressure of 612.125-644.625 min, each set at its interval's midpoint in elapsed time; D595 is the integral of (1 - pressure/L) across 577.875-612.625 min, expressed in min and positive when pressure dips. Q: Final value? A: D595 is 3.1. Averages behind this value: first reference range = 1.97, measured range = 1.62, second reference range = 1.69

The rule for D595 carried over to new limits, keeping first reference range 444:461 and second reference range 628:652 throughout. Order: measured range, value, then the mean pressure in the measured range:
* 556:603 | 3.53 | 1.65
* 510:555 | -2.66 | 1.95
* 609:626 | 0.68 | 1.67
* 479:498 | 0.41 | 1.85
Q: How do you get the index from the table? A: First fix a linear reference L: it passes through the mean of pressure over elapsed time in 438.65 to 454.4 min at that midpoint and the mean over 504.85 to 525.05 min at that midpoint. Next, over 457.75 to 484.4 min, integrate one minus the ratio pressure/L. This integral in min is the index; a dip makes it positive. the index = 2.5 min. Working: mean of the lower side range 1.97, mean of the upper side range 1.97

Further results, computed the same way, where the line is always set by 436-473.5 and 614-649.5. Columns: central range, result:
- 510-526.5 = -1.6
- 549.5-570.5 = 0.4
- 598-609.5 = 0.7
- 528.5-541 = -1.5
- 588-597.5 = 0.7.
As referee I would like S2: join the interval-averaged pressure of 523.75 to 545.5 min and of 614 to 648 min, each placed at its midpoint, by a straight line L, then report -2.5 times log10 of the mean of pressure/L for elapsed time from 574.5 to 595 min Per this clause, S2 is 0.14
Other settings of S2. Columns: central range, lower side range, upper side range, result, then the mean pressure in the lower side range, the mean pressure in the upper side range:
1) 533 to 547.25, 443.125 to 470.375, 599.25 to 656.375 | -0.09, 1.88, 1.68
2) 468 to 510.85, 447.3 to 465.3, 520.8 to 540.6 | 0.05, 1.88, 2.03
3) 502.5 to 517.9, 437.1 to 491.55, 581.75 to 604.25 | -0.10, 1.86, 1.6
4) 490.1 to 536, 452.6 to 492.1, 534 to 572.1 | -0.09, 1.81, 1.81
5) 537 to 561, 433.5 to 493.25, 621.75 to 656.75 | -0.03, 1.86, 1.71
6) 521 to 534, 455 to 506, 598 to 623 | -0.16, 1.83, 1.65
